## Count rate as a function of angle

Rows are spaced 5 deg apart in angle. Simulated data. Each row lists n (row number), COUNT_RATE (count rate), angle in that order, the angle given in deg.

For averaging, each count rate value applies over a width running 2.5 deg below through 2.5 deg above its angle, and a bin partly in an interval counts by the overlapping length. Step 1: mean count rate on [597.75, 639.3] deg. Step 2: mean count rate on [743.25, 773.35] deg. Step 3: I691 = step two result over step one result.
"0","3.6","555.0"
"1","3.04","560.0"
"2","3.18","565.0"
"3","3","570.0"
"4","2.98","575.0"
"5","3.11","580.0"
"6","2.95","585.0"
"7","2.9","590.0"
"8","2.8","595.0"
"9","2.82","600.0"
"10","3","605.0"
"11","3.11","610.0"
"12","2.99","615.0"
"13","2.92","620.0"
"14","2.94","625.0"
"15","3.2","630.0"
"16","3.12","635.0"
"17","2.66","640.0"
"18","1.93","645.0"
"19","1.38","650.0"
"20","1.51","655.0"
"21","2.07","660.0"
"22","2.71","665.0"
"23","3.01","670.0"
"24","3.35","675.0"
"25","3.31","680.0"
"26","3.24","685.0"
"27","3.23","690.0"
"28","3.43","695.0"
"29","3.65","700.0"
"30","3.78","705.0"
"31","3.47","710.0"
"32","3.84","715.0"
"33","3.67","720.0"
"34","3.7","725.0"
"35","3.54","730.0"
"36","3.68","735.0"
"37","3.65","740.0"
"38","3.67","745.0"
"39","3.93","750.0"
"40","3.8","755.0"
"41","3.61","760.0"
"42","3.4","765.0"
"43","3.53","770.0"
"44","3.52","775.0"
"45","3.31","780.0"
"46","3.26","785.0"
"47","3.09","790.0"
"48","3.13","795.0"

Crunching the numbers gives 1.22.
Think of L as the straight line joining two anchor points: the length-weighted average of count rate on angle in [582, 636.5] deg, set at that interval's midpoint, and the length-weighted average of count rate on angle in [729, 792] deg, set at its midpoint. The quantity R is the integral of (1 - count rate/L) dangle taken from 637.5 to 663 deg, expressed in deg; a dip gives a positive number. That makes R 9.79 deg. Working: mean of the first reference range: 2.98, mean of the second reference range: 3.54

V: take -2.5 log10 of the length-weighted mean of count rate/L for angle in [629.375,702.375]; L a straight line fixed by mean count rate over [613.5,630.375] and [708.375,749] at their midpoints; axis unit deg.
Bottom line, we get 0.18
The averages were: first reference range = 2.99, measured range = 2.77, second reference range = 3.67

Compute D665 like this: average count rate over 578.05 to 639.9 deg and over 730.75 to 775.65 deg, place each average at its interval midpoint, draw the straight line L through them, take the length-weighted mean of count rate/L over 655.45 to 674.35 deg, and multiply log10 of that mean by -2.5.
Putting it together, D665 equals 0.26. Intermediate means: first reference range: 2.97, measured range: 2.55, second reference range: 3.64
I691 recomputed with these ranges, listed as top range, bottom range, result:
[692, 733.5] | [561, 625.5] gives 1.22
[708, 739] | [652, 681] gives 1.40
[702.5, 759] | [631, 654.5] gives 1.63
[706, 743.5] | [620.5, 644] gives 1.26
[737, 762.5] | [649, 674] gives 1.66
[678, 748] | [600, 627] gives 1.20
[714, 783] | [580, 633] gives 1.22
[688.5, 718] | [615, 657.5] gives 1.44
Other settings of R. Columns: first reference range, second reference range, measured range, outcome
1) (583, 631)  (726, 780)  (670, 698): 0.13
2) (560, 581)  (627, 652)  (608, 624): -1.87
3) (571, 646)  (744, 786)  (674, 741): -4.27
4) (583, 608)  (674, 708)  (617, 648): 3.23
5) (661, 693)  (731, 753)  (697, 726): -2.14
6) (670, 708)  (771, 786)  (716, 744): -2.17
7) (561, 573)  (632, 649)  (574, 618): -1.87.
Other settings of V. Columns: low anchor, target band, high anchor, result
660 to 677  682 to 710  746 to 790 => -0.136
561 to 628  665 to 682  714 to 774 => 0.065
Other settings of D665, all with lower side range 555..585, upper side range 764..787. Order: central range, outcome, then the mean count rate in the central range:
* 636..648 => 0.33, 2.36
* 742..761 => -0.12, 3.76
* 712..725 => -0.13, 3.73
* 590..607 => 0.10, 2.87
